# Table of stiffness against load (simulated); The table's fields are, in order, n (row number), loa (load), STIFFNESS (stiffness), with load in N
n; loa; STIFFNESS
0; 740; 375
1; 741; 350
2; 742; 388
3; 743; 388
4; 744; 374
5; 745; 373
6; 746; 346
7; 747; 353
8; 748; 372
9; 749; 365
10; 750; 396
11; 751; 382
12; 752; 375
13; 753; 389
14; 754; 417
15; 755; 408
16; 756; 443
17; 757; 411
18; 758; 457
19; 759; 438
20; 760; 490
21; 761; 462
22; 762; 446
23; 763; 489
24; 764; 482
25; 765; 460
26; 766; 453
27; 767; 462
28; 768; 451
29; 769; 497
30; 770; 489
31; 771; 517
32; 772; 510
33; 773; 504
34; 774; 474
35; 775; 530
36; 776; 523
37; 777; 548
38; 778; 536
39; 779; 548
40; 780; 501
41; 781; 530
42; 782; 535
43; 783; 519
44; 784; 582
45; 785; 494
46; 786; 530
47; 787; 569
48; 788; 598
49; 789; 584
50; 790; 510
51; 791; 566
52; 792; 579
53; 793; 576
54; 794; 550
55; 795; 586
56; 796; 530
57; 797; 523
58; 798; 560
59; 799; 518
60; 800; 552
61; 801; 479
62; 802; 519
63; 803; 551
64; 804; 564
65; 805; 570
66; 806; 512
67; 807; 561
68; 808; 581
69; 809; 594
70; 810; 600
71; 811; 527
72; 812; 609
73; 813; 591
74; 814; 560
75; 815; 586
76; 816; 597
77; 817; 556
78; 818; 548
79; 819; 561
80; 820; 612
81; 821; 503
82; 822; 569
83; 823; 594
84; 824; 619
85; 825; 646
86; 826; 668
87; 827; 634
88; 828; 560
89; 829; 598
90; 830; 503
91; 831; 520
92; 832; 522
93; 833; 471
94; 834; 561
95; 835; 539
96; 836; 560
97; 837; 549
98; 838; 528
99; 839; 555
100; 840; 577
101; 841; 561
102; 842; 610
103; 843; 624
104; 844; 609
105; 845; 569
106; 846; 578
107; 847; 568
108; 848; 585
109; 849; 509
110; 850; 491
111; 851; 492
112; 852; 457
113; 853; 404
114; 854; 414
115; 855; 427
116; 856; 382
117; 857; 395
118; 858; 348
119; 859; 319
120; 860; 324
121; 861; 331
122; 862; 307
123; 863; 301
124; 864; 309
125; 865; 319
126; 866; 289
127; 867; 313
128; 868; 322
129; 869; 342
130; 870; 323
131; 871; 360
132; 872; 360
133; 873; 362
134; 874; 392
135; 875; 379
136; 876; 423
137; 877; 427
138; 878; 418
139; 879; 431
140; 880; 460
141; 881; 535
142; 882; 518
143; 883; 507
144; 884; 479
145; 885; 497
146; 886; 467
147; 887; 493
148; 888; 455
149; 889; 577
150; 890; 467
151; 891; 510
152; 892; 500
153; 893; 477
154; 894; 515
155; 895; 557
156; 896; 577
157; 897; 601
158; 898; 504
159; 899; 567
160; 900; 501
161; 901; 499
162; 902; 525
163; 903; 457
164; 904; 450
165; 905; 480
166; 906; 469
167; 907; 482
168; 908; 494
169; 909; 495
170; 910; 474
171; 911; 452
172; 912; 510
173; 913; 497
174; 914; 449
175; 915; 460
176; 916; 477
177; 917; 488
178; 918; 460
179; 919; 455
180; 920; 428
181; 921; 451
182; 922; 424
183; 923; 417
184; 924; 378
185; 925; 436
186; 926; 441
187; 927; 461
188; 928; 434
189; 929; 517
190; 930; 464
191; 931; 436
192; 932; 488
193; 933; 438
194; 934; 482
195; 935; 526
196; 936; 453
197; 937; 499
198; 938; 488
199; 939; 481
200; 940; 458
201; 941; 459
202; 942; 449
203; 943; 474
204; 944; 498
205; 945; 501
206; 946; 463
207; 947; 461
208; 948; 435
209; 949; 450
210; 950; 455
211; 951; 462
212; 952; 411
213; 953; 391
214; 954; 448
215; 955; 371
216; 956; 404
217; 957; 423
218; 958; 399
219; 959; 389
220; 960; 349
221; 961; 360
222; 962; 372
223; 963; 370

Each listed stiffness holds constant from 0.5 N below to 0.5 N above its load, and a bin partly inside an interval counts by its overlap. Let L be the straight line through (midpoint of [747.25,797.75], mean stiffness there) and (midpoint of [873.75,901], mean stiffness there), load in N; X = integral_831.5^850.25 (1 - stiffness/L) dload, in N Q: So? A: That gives -2.51 N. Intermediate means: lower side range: 491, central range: 557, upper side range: 491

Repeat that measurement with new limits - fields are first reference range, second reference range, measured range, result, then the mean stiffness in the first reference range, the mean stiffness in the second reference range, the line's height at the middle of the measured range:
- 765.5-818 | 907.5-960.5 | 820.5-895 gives 3.82 N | 540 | 453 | 500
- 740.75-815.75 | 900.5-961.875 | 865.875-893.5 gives 2.04 N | 497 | 454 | 468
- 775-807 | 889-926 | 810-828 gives -1.97 N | 543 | 484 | 529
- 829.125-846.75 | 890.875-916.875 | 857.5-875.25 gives 6.63 N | 556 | 499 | 531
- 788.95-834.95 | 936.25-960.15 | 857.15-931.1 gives 6.84 N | 562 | 444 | 491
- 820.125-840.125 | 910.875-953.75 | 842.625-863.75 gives 3.73 N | 564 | 459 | 541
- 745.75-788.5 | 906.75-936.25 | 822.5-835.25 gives -2.84 N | 472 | 462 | 468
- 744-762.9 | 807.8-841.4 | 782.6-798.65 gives -2.00 N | 408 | 569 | 492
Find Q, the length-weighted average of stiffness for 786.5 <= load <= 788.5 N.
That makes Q 584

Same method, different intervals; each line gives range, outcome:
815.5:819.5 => 566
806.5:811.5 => 573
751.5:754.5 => 394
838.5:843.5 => 585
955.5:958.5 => 409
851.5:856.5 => 417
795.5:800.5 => 537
